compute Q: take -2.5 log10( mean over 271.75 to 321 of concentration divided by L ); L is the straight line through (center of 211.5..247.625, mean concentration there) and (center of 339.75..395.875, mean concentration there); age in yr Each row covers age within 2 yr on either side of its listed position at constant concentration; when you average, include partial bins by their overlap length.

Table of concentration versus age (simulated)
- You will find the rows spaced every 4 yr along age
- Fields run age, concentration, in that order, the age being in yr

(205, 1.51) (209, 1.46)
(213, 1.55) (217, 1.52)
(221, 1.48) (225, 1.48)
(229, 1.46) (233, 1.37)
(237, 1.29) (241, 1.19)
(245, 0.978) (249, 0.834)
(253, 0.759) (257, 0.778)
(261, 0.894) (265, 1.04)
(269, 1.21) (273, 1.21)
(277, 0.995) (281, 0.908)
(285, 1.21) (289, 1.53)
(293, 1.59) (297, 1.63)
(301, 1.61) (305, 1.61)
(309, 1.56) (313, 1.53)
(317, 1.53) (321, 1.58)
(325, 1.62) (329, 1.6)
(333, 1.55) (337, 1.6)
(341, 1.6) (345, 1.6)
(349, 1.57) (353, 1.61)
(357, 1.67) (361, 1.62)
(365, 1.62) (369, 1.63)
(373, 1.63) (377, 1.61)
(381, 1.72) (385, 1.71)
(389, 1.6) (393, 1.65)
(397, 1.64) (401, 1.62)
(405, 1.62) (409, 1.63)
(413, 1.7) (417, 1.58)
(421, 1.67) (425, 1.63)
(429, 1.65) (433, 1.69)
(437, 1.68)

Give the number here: 0.05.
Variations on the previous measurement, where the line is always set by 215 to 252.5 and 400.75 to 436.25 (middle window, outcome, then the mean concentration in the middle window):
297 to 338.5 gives -0.10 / 1.58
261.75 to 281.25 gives 0.24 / 1.08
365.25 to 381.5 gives -0.06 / 1.64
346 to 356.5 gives -0.07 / 1.6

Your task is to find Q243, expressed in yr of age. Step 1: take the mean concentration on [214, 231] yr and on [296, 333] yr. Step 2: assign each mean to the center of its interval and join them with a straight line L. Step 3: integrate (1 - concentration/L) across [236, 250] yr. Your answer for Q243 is 4.03 yr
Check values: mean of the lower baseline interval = 1.49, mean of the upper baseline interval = 1.58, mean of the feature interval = 1.07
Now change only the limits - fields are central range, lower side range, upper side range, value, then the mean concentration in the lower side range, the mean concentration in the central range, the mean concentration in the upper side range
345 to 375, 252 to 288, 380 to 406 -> -2.8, 1.02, 1.62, 1.65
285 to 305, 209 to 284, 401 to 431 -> -3.8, 1.17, 1.55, 1.64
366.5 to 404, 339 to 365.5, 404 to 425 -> -0.4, 1.61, 1.64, 1.64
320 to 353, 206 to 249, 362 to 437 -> -1.1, 1.36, 1.59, 1.65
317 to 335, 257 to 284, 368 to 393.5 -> -3.2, 1.03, 1.58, 1.65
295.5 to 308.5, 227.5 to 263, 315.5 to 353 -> -2.0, 1.06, 1.61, 1.59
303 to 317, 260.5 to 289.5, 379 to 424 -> -3.3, 1.12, 1.56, 1.65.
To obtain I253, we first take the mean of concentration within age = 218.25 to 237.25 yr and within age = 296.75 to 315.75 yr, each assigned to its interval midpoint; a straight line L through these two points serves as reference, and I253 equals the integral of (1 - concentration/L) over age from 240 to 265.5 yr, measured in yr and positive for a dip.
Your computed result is 9.8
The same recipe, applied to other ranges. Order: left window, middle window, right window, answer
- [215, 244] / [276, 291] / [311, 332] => 3.2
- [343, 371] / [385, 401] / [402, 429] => -0.1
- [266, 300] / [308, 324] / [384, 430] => -2.0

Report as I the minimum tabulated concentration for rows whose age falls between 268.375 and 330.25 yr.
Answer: 0.908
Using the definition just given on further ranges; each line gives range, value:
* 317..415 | 1.53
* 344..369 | 1.57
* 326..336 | 1.55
